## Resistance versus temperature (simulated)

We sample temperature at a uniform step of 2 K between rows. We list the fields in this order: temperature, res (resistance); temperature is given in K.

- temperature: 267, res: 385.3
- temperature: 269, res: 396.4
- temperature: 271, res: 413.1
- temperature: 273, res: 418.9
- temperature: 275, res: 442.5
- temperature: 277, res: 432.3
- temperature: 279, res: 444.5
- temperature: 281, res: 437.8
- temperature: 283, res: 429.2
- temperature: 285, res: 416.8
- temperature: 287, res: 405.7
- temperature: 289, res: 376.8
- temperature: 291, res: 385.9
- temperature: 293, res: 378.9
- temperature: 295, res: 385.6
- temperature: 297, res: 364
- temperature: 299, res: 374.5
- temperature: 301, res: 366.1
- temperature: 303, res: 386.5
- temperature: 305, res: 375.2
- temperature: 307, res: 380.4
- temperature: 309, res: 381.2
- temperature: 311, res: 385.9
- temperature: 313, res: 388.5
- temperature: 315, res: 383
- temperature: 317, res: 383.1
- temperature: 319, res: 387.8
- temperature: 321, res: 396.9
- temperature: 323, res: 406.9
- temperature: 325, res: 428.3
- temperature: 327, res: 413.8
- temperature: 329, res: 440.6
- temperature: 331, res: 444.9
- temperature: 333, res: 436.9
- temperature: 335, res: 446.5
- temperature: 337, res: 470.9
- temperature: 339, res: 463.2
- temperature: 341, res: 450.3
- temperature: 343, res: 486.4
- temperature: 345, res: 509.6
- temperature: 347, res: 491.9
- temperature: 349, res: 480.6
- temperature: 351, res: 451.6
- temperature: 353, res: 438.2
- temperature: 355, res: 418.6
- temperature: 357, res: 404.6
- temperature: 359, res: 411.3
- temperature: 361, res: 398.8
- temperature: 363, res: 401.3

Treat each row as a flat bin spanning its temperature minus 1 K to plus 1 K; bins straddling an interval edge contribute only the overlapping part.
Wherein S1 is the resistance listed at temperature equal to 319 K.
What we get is 387.8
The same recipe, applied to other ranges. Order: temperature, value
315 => 383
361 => 398.8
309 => 381.2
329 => 440.6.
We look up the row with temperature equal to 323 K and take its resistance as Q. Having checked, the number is 406.9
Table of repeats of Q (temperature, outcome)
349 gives 480.6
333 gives 436.9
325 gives 428.3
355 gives 418.6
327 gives 413.8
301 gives 366.1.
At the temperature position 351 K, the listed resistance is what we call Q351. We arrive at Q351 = 451.6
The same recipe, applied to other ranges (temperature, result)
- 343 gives 486.4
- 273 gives 418.9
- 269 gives 396.4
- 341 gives 450.3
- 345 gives 509.6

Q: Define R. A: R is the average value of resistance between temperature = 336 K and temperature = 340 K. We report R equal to 467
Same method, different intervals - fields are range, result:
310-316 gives 386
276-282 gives 438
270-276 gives 425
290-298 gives 379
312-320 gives 386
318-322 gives 392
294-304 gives 375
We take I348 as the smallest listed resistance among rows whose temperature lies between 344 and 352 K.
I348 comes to 451.6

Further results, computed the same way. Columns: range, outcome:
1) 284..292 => 376.8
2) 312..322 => 383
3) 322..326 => 406.9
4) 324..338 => 413.8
